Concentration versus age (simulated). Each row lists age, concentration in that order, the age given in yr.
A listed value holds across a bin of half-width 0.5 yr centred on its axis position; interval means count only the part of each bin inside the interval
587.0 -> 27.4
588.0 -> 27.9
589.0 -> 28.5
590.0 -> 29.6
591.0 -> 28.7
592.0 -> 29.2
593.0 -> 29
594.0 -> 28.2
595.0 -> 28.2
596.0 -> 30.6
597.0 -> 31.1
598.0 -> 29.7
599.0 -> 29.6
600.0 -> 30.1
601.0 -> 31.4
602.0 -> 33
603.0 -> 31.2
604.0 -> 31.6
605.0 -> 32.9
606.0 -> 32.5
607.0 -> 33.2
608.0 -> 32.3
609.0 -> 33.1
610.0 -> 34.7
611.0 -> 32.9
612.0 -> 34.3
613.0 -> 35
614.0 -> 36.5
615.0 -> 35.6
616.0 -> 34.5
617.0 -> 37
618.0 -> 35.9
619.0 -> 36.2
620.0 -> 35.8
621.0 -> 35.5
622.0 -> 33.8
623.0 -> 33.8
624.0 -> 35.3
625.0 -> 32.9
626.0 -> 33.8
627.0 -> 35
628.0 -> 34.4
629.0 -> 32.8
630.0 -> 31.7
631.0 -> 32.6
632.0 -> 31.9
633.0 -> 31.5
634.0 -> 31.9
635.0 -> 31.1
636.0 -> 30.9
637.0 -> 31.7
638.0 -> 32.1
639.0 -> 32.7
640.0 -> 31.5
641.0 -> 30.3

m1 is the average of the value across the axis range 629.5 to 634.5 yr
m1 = 31.9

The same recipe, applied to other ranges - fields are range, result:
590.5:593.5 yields 29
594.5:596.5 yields 29.4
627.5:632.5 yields 32.7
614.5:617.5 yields 35.7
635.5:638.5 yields 31.6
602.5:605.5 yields 31.9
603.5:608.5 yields 32.5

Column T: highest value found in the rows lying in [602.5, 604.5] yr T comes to 31.6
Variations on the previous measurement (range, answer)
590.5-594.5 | 29.2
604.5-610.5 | 34.7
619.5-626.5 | 35.8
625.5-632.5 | 35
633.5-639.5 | 32.7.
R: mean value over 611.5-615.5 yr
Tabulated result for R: 35.4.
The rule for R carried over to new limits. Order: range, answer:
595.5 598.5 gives 30.5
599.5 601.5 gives 30.8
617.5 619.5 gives 36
